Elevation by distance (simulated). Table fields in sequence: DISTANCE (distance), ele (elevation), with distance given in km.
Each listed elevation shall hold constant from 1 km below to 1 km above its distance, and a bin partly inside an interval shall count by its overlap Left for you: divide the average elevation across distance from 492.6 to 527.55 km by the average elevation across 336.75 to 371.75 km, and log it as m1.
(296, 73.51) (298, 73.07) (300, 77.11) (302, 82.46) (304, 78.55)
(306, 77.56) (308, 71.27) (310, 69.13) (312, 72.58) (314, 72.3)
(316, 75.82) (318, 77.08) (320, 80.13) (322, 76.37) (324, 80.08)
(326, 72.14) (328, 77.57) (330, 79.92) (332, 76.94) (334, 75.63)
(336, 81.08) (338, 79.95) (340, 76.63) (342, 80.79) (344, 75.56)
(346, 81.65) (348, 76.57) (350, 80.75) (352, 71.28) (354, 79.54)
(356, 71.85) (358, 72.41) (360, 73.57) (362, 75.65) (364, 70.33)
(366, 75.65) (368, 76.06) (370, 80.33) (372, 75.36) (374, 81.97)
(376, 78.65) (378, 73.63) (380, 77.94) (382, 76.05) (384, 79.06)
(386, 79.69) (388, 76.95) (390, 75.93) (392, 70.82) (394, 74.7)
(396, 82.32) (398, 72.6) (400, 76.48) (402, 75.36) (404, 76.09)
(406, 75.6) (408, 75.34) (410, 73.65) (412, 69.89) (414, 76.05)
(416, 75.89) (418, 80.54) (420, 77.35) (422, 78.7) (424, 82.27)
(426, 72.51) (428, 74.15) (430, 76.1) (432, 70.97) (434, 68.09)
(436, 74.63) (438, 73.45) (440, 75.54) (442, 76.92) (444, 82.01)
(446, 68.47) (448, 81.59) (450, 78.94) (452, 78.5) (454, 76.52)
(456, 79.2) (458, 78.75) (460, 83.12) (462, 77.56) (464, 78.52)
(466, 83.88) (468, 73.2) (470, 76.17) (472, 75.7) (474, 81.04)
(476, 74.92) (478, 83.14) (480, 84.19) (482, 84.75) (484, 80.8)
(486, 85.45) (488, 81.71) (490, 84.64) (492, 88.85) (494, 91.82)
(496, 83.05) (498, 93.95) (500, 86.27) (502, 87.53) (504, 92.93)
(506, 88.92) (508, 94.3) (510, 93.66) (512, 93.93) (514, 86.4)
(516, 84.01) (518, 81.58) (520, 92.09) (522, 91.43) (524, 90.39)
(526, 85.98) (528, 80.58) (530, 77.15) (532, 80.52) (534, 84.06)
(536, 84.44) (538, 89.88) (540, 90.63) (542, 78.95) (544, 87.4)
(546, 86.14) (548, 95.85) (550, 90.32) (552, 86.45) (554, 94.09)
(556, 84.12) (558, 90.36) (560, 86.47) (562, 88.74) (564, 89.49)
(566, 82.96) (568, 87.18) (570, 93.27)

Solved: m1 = 1.2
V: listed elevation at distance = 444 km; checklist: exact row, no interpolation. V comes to 82.01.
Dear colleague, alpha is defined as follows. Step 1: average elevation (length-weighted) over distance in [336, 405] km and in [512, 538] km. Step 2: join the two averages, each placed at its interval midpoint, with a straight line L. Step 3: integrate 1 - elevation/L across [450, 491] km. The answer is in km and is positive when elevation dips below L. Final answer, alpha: 1.1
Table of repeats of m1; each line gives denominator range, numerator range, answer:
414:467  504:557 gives 1.14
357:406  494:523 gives 1.17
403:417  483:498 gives 1.15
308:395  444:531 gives 1.09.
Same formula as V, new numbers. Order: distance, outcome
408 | 75.34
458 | 78.75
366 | 75.65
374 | 81.97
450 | 78.94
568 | 87.18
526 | 85.98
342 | 80.79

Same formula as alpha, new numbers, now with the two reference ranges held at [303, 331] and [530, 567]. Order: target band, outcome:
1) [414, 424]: 0.3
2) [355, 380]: 0.8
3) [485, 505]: -0.8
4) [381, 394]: 0.5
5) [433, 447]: 1.3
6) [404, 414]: 0.8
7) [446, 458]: 0.6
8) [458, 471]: 0.7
